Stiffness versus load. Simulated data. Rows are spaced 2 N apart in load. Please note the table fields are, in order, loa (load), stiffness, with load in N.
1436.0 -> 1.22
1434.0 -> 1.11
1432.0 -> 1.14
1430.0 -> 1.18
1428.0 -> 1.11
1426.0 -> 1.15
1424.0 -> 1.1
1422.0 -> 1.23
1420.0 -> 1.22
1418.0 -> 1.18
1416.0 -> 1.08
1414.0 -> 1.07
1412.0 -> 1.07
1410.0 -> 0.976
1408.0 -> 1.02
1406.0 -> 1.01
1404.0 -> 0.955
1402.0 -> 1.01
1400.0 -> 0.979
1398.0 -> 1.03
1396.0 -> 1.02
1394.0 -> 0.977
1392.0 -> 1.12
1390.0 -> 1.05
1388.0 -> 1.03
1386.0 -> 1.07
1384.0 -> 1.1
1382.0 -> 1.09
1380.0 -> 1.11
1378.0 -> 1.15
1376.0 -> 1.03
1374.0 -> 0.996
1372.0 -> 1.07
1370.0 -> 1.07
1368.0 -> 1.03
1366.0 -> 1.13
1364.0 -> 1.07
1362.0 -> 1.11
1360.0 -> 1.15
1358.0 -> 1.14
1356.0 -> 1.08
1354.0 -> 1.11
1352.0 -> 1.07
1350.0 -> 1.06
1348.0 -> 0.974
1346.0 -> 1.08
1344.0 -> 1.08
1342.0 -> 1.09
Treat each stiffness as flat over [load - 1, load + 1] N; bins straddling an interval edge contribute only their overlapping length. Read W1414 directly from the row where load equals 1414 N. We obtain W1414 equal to 1.07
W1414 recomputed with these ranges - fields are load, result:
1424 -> 1.1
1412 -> 1.07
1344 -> 1.08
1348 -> 0.974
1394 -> 0.977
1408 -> 1.02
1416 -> 1.08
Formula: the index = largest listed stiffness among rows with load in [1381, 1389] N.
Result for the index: 1.1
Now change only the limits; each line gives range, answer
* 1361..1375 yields 1.13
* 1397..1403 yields 1.03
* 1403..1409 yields 1.02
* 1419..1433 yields 1.23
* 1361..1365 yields 1.11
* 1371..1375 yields 1.07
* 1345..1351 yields 1.08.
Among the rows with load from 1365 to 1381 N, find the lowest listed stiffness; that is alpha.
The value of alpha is 0.996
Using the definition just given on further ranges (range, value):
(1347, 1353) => 0.974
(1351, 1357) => 1.07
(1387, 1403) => 0.977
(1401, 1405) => 0.955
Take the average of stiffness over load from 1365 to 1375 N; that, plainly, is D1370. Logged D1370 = 1.06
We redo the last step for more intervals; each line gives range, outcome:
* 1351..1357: 1.09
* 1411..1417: 1.07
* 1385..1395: 1.05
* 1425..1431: 1.15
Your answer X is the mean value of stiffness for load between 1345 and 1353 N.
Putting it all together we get 1.05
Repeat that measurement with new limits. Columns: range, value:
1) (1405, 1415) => 1.03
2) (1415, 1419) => 1.13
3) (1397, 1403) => 1.01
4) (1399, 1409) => 0.995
